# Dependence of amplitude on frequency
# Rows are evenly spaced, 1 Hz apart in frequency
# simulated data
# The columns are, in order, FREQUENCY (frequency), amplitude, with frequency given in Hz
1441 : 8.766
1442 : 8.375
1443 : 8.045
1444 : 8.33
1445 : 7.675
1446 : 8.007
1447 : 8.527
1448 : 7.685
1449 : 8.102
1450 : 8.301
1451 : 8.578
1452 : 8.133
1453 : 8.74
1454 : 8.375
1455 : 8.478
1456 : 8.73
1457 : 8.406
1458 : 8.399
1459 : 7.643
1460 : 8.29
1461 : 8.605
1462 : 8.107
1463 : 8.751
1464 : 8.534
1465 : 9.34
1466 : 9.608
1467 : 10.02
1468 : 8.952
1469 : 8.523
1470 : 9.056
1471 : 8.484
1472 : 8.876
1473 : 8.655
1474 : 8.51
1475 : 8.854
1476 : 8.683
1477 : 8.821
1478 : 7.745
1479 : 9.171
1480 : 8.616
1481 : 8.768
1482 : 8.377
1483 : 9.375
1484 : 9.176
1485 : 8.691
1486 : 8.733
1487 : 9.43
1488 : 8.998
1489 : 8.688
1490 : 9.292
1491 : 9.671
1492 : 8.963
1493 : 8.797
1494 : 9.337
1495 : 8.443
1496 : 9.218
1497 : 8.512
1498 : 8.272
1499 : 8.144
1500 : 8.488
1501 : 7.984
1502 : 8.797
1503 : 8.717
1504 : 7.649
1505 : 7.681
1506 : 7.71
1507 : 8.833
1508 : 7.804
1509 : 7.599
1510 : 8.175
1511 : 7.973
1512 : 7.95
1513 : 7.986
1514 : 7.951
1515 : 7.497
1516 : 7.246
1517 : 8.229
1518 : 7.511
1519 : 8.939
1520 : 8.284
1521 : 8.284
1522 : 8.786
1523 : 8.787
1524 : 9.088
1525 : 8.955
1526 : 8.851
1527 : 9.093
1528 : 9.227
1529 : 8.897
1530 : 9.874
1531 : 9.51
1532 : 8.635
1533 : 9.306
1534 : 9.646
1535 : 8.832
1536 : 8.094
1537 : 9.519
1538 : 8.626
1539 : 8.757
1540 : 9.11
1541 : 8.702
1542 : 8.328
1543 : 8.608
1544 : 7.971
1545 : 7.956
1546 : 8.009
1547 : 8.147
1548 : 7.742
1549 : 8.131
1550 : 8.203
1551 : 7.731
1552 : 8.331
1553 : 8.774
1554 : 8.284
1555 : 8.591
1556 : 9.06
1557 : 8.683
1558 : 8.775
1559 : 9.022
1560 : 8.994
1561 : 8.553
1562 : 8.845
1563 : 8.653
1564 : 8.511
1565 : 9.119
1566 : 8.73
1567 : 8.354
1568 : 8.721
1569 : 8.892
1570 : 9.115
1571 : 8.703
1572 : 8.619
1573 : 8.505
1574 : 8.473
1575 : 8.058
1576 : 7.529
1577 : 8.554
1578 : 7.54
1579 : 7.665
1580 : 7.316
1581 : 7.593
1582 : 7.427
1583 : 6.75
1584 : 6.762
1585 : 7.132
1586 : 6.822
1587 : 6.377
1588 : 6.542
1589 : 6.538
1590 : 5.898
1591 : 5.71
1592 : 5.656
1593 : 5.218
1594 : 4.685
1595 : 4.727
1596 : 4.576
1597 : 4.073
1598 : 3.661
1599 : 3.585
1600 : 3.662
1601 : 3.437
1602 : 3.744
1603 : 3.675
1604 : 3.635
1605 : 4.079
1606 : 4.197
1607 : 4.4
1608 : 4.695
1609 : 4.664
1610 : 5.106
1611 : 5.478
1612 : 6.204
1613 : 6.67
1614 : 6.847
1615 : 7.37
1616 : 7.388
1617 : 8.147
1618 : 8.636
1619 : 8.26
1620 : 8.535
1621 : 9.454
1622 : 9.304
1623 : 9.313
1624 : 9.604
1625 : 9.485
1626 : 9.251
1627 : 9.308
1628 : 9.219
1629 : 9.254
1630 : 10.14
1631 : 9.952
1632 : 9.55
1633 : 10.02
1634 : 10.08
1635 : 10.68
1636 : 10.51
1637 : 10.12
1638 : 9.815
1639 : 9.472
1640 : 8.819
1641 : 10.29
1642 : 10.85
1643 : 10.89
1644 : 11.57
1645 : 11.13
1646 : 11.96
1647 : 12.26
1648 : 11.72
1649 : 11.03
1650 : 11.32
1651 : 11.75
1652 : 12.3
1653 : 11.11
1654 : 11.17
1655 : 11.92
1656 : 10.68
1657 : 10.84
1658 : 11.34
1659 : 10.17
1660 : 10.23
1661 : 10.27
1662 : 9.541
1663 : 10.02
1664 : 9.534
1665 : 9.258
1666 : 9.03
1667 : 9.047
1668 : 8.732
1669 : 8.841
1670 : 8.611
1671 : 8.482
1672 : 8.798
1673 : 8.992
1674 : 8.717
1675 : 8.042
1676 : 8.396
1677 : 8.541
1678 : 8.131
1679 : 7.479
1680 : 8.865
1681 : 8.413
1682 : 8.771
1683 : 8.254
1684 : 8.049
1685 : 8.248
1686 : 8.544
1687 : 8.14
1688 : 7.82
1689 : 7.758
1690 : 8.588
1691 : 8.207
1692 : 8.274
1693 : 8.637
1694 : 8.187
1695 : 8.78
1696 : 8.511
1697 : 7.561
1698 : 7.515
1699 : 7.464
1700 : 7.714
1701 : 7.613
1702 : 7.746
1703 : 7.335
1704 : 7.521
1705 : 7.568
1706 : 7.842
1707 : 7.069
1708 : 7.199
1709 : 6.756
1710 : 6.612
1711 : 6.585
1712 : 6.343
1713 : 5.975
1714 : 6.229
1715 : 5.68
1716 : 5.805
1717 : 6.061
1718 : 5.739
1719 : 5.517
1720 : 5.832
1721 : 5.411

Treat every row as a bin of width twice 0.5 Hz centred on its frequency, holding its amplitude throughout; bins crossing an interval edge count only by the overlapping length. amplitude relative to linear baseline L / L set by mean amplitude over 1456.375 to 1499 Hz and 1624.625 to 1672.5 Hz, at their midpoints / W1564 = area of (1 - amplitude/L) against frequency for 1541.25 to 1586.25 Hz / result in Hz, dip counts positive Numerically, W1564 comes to 6.0 Hz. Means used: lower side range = 8.79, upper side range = 10.2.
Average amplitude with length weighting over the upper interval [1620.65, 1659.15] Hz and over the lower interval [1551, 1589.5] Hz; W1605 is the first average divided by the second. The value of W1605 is 1.29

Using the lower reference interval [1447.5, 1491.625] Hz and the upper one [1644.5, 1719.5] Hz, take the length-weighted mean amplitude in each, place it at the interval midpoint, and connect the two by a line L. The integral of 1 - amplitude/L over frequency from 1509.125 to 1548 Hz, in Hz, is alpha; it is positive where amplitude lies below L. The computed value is 0.7 Hz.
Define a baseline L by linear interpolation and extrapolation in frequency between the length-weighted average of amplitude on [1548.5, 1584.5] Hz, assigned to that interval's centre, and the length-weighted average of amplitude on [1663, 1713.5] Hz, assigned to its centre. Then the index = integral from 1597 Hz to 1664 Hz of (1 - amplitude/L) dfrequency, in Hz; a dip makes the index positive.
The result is -3.9 Hz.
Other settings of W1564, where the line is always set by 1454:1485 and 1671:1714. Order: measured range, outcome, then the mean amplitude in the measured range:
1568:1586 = 0.9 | 7.91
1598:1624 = 6.8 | 6.04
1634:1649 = -4.9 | 10.7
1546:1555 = 0.2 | 8.18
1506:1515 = 0.6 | 7.99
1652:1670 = -4.8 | 10.1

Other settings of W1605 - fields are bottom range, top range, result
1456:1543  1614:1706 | 1.07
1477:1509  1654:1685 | 1.07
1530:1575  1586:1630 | 0.73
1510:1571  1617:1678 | 1.15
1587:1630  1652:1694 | 1.44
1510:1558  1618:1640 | 1.12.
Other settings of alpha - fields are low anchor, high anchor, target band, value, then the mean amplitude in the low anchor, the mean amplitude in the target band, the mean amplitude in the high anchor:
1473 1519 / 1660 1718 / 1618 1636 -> -3.0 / 8.48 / 9.5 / 8.01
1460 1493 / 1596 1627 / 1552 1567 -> -3.1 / 8.87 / 8.73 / 6.24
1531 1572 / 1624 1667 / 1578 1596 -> 5.6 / 8.63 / 6.38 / 10.4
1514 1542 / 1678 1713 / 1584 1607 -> 9.5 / 8.73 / 4.92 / 7.8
